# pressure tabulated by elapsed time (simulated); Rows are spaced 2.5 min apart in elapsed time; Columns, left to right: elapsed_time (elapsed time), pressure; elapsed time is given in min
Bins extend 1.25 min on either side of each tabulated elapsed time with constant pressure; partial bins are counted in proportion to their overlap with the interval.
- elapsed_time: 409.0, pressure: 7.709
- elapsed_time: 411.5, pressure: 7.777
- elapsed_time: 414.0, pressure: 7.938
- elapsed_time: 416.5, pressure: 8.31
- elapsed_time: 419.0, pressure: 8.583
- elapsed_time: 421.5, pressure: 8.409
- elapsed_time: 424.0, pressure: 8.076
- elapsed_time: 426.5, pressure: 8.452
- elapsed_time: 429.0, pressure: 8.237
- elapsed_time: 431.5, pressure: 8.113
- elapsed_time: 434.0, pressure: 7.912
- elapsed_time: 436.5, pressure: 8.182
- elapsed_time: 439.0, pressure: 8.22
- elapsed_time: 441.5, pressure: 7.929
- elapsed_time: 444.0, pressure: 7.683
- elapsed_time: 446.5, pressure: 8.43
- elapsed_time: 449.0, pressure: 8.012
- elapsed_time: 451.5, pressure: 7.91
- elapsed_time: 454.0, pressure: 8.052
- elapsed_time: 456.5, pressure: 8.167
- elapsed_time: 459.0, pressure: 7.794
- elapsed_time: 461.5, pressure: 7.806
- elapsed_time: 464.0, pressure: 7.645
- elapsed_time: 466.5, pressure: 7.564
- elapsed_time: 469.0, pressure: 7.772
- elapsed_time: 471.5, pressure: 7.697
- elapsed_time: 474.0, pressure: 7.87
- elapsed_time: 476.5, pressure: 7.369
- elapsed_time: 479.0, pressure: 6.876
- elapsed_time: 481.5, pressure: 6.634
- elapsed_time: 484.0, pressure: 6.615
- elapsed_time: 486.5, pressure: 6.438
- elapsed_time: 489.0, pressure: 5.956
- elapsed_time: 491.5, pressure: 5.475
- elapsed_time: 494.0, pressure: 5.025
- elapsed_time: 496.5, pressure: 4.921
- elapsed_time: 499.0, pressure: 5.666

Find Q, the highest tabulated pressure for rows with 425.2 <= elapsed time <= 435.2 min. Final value 8.452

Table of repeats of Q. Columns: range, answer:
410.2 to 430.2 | 8.583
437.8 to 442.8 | 8.22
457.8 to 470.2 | 7.806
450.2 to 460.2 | 8.167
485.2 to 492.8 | 6.438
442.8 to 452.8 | 8.43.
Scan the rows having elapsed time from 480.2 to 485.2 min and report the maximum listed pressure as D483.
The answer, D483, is 6.634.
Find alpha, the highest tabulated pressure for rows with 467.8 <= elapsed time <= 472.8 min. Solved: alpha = 7.772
